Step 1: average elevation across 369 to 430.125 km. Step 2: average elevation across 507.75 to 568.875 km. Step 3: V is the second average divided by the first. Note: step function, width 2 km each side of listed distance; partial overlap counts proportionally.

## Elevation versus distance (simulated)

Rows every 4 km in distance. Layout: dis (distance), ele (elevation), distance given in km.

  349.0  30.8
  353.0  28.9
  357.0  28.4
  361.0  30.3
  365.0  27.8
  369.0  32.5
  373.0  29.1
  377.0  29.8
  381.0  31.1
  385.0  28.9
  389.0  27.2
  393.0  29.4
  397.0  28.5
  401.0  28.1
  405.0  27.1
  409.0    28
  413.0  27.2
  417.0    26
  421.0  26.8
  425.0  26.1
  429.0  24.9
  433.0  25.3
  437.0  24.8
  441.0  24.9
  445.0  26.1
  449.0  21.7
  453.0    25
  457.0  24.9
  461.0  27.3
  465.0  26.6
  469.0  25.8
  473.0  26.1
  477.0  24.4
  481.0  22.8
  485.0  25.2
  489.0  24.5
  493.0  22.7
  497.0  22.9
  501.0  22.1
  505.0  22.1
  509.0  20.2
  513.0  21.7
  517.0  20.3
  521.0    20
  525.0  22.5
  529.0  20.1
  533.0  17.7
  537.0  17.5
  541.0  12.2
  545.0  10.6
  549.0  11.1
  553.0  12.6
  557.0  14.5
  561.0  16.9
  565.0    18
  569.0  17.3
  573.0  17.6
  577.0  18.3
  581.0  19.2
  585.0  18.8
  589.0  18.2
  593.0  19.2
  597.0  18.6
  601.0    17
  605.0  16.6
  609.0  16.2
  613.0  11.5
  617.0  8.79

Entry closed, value 0.6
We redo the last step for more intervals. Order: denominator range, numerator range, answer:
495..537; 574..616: 0.83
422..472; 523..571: 0.63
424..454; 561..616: 0.70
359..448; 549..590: 0.61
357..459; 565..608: 0.66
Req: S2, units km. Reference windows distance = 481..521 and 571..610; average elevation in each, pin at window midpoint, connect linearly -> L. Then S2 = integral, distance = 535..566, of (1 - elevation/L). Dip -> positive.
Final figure 9.1 km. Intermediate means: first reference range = 22.3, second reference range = 18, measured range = 14.1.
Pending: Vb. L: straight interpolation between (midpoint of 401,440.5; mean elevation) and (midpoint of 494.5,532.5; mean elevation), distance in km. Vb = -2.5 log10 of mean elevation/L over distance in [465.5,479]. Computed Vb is -0.09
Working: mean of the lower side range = 26.3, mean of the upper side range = 21.2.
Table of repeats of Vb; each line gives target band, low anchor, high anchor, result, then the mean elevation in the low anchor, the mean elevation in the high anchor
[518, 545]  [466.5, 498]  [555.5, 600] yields 0.184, 24.4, 17.9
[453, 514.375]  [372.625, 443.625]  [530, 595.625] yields -0.096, 27.3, 16.3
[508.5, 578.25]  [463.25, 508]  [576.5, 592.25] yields 0.220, 24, 18.7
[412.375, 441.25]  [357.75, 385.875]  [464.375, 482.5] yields 0.064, 29.9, 25.1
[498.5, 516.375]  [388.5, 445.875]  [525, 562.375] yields -0.163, 26.7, 15.2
